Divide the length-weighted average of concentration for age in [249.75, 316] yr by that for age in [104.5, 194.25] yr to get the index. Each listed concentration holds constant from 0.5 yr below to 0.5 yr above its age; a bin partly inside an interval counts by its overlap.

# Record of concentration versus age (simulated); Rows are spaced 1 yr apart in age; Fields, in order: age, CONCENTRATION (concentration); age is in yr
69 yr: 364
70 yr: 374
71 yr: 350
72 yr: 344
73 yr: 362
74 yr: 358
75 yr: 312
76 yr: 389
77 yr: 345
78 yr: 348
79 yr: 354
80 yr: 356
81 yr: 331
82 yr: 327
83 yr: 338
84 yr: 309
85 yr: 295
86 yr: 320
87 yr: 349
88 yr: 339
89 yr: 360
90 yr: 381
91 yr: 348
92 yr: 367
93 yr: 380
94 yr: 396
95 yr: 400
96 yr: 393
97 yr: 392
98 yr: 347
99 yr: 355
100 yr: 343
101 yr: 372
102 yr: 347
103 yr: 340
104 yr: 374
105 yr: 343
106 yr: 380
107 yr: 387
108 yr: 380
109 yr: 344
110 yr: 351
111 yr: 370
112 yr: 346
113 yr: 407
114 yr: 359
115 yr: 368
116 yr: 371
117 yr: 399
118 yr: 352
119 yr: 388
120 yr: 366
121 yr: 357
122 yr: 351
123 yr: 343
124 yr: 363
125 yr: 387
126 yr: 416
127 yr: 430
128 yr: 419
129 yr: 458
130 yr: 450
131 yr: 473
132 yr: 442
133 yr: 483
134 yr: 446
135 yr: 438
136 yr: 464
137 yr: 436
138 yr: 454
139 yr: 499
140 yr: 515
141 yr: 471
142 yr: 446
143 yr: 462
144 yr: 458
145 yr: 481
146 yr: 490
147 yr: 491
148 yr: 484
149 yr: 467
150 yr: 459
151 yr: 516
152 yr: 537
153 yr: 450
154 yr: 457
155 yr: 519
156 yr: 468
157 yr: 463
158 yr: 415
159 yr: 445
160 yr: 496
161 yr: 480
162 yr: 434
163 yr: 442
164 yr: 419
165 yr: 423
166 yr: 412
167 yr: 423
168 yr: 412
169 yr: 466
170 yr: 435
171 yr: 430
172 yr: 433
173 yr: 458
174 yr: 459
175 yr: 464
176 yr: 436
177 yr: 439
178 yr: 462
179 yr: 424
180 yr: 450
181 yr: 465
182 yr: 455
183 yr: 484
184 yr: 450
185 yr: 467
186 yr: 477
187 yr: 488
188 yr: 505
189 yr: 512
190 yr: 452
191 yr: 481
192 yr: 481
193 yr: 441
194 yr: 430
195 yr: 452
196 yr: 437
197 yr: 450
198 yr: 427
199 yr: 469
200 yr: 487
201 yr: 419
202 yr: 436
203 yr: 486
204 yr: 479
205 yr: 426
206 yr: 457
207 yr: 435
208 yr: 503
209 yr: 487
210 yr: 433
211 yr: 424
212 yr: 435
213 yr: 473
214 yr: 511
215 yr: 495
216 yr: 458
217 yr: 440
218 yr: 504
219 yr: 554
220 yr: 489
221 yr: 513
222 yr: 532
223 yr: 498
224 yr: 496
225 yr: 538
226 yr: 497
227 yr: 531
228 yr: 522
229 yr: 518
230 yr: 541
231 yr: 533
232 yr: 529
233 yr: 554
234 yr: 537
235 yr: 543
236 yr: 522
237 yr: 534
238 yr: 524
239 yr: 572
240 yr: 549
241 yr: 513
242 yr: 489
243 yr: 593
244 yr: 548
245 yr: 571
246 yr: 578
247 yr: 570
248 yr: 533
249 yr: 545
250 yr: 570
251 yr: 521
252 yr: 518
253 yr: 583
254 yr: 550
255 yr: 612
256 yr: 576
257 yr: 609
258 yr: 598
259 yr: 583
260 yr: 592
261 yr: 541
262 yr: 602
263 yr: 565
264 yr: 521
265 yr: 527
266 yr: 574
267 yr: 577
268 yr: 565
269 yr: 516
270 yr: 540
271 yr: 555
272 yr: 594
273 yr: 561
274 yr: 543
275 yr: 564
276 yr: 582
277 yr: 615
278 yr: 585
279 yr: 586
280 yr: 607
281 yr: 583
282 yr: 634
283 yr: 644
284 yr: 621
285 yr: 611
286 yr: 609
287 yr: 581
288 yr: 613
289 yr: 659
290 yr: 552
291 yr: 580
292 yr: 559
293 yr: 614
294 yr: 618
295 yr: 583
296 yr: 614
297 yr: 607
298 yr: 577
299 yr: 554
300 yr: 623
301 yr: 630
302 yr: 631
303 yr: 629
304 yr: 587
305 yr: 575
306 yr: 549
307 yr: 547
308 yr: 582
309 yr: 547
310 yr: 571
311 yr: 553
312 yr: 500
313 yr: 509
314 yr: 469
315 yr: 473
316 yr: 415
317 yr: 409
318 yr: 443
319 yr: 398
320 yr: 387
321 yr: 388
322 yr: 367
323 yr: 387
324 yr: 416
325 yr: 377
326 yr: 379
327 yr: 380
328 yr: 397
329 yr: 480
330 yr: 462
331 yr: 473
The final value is 1.31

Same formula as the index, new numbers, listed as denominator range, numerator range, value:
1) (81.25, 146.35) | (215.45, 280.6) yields 1.40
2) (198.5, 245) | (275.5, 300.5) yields 1.20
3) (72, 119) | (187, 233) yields 1.34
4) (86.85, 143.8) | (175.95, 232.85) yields 1.21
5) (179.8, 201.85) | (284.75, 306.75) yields 1.29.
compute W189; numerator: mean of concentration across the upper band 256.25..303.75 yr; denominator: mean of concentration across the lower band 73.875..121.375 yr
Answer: 1.6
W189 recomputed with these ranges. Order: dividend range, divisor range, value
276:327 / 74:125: 1.51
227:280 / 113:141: 1.34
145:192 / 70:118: 1.29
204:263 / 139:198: 1.14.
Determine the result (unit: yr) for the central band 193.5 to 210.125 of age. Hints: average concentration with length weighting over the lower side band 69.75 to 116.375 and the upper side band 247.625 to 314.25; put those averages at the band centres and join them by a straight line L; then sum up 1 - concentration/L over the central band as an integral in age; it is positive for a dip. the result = 1.0 yr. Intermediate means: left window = 357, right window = 577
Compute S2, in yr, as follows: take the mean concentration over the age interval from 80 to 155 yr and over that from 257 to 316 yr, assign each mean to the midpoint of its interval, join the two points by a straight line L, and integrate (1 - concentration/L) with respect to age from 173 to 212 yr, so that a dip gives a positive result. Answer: 1.7 yr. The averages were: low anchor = 402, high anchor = 576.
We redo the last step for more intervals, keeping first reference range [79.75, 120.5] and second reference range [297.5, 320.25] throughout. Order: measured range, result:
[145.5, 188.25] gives -4.62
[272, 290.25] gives -3.24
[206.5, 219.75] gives -0.62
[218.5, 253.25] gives -4.78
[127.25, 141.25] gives -2.59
